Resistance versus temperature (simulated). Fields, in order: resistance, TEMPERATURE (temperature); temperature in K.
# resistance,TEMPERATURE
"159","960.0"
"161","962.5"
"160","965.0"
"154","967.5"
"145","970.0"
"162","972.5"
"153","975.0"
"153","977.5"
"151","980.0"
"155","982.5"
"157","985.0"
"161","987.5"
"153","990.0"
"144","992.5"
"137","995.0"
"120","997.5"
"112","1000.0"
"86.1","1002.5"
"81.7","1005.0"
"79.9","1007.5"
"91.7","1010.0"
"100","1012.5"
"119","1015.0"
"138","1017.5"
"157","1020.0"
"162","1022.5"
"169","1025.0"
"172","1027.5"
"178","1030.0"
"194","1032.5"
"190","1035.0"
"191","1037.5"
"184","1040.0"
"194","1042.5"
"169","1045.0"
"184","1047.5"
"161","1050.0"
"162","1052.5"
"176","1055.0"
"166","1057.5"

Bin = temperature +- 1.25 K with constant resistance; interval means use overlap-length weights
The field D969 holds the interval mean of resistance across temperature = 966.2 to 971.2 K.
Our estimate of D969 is 150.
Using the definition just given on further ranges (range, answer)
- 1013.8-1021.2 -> 138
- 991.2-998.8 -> 134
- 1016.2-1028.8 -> 160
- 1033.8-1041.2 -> 188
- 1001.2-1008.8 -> 82.8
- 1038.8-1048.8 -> 183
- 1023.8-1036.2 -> 181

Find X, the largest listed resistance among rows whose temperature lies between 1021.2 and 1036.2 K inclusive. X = 194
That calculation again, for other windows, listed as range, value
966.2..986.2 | 162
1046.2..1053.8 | 184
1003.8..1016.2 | 119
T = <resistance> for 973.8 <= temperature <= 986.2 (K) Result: 154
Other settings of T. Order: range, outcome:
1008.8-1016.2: 104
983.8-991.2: 157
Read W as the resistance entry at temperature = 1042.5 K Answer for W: 194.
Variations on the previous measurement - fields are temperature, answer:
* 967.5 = 154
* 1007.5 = 79.9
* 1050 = 161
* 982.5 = 155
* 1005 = 81.7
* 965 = 160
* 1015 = 119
